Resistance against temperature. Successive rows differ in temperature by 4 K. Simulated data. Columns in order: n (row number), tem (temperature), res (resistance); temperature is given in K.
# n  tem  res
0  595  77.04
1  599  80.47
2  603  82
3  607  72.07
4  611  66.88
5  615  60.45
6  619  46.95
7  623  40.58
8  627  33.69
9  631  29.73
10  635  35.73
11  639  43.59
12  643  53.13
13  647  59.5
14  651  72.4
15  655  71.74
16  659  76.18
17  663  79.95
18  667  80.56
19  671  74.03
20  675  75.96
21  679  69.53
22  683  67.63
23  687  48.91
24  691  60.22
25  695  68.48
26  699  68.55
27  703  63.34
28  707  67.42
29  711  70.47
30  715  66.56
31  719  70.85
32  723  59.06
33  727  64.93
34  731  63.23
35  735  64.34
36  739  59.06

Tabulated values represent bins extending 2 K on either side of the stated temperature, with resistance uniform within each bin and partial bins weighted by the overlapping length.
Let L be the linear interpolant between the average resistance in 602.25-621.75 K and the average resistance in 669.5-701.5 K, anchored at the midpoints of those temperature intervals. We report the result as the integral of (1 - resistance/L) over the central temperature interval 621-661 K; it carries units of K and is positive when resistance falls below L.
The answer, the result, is 8.2 K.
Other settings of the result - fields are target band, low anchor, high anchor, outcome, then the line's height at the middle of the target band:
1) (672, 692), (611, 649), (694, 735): -2.4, 58.4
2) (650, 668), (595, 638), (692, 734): -4.7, 60.2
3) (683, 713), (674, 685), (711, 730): 1.8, 68.4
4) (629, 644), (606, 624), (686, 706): 4.9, 58.9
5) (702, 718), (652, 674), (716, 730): 0.0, 67.4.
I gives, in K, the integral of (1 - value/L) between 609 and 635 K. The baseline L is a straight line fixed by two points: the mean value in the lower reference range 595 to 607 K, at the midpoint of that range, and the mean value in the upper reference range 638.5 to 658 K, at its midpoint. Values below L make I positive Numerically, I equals 9.6 K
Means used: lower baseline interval 79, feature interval 45.6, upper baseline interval 62.2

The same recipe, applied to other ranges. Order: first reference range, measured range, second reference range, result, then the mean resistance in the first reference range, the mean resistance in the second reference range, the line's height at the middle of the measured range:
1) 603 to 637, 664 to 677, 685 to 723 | -4.0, 50.2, 64.7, 58.9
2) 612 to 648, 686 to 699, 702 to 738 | -0.5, 45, 65.5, 59.2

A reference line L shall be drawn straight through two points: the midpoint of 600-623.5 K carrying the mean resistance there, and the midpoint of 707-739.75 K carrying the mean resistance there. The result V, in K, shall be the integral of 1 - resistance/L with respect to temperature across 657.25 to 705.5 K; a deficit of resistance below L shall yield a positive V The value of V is -3.6 K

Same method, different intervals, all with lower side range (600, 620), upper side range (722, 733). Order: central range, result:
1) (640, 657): 0.7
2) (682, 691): 0.9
